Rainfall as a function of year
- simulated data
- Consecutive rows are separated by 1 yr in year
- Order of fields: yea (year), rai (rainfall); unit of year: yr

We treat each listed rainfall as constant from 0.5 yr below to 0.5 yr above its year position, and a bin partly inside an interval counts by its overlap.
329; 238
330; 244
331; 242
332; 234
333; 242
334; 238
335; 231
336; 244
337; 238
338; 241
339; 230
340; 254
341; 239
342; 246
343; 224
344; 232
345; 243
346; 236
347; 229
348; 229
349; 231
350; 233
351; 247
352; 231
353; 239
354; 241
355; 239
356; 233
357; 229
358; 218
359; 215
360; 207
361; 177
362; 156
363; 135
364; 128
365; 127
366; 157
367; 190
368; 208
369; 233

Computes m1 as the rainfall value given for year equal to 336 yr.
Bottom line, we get 244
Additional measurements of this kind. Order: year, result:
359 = 215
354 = 241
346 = 236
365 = 127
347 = 229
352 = 231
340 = 254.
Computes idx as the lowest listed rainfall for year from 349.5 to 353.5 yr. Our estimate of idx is 231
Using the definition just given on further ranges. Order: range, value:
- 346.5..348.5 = 229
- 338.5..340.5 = 230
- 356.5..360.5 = 207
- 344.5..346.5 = 236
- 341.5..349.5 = 224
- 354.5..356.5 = 233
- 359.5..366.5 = 127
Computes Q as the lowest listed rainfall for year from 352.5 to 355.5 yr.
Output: 239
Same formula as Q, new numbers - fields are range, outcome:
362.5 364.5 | 128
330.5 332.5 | 234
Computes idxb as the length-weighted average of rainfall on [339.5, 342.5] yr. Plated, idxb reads 246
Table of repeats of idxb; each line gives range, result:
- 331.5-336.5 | 238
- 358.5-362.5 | 189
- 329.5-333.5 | 240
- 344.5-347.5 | 236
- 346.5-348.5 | 229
